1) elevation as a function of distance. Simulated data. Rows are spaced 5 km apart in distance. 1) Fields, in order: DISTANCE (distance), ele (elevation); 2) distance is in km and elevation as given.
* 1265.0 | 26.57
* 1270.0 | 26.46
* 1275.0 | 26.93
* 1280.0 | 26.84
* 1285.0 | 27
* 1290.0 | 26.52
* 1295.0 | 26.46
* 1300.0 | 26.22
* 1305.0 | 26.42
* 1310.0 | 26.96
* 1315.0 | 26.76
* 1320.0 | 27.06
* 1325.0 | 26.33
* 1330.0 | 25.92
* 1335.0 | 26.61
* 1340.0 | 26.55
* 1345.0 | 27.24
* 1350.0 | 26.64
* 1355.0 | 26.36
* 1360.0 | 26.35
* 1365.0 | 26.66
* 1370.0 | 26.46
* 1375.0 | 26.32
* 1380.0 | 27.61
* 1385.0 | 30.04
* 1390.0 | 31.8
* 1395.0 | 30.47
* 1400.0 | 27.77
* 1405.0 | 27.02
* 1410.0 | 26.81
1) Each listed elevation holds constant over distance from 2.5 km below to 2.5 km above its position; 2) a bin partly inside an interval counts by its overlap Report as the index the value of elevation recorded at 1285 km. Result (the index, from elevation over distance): 27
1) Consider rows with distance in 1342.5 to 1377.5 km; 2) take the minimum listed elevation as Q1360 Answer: 26.32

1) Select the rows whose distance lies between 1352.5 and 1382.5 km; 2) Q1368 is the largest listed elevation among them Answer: 27.61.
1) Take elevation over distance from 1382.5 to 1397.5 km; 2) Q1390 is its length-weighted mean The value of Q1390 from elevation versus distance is 30.8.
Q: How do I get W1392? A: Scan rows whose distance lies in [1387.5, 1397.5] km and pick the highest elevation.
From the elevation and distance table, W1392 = 31.8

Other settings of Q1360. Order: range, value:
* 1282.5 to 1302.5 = 26.22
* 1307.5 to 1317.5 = 26.76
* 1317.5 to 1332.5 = 25.92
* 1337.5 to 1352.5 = 26.55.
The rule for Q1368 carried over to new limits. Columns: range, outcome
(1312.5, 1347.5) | 27.24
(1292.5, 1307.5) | 26.46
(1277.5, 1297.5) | 27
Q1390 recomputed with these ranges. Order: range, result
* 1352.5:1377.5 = 26.4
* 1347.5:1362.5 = 26.4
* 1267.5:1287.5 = 26.8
